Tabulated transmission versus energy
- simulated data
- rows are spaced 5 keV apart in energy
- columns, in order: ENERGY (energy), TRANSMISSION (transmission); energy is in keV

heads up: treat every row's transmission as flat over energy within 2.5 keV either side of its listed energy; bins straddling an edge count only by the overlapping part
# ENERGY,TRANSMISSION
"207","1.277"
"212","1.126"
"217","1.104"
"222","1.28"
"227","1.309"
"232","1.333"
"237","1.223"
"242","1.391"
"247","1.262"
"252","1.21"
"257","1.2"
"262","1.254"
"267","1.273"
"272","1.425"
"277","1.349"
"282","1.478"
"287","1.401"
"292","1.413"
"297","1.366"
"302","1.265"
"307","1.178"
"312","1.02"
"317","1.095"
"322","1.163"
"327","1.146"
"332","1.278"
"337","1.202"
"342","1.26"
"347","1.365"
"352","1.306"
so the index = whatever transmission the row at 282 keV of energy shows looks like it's 1.478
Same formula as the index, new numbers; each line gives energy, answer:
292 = 1.413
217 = 1.104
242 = 1.391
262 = 1.254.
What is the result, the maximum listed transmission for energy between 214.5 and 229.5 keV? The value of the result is 1.309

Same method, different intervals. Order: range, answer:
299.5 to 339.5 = 1.278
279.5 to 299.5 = 1.478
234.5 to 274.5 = 1.425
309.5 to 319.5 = 1.095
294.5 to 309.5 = 1.366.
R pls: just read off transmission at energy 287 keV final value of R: 1.401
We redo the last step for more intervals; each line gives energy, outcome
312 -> 1.02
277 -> 1.349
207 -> 1.277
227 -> 1.309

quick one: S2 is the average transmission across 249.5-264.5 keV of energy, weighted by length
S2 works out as 1.22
